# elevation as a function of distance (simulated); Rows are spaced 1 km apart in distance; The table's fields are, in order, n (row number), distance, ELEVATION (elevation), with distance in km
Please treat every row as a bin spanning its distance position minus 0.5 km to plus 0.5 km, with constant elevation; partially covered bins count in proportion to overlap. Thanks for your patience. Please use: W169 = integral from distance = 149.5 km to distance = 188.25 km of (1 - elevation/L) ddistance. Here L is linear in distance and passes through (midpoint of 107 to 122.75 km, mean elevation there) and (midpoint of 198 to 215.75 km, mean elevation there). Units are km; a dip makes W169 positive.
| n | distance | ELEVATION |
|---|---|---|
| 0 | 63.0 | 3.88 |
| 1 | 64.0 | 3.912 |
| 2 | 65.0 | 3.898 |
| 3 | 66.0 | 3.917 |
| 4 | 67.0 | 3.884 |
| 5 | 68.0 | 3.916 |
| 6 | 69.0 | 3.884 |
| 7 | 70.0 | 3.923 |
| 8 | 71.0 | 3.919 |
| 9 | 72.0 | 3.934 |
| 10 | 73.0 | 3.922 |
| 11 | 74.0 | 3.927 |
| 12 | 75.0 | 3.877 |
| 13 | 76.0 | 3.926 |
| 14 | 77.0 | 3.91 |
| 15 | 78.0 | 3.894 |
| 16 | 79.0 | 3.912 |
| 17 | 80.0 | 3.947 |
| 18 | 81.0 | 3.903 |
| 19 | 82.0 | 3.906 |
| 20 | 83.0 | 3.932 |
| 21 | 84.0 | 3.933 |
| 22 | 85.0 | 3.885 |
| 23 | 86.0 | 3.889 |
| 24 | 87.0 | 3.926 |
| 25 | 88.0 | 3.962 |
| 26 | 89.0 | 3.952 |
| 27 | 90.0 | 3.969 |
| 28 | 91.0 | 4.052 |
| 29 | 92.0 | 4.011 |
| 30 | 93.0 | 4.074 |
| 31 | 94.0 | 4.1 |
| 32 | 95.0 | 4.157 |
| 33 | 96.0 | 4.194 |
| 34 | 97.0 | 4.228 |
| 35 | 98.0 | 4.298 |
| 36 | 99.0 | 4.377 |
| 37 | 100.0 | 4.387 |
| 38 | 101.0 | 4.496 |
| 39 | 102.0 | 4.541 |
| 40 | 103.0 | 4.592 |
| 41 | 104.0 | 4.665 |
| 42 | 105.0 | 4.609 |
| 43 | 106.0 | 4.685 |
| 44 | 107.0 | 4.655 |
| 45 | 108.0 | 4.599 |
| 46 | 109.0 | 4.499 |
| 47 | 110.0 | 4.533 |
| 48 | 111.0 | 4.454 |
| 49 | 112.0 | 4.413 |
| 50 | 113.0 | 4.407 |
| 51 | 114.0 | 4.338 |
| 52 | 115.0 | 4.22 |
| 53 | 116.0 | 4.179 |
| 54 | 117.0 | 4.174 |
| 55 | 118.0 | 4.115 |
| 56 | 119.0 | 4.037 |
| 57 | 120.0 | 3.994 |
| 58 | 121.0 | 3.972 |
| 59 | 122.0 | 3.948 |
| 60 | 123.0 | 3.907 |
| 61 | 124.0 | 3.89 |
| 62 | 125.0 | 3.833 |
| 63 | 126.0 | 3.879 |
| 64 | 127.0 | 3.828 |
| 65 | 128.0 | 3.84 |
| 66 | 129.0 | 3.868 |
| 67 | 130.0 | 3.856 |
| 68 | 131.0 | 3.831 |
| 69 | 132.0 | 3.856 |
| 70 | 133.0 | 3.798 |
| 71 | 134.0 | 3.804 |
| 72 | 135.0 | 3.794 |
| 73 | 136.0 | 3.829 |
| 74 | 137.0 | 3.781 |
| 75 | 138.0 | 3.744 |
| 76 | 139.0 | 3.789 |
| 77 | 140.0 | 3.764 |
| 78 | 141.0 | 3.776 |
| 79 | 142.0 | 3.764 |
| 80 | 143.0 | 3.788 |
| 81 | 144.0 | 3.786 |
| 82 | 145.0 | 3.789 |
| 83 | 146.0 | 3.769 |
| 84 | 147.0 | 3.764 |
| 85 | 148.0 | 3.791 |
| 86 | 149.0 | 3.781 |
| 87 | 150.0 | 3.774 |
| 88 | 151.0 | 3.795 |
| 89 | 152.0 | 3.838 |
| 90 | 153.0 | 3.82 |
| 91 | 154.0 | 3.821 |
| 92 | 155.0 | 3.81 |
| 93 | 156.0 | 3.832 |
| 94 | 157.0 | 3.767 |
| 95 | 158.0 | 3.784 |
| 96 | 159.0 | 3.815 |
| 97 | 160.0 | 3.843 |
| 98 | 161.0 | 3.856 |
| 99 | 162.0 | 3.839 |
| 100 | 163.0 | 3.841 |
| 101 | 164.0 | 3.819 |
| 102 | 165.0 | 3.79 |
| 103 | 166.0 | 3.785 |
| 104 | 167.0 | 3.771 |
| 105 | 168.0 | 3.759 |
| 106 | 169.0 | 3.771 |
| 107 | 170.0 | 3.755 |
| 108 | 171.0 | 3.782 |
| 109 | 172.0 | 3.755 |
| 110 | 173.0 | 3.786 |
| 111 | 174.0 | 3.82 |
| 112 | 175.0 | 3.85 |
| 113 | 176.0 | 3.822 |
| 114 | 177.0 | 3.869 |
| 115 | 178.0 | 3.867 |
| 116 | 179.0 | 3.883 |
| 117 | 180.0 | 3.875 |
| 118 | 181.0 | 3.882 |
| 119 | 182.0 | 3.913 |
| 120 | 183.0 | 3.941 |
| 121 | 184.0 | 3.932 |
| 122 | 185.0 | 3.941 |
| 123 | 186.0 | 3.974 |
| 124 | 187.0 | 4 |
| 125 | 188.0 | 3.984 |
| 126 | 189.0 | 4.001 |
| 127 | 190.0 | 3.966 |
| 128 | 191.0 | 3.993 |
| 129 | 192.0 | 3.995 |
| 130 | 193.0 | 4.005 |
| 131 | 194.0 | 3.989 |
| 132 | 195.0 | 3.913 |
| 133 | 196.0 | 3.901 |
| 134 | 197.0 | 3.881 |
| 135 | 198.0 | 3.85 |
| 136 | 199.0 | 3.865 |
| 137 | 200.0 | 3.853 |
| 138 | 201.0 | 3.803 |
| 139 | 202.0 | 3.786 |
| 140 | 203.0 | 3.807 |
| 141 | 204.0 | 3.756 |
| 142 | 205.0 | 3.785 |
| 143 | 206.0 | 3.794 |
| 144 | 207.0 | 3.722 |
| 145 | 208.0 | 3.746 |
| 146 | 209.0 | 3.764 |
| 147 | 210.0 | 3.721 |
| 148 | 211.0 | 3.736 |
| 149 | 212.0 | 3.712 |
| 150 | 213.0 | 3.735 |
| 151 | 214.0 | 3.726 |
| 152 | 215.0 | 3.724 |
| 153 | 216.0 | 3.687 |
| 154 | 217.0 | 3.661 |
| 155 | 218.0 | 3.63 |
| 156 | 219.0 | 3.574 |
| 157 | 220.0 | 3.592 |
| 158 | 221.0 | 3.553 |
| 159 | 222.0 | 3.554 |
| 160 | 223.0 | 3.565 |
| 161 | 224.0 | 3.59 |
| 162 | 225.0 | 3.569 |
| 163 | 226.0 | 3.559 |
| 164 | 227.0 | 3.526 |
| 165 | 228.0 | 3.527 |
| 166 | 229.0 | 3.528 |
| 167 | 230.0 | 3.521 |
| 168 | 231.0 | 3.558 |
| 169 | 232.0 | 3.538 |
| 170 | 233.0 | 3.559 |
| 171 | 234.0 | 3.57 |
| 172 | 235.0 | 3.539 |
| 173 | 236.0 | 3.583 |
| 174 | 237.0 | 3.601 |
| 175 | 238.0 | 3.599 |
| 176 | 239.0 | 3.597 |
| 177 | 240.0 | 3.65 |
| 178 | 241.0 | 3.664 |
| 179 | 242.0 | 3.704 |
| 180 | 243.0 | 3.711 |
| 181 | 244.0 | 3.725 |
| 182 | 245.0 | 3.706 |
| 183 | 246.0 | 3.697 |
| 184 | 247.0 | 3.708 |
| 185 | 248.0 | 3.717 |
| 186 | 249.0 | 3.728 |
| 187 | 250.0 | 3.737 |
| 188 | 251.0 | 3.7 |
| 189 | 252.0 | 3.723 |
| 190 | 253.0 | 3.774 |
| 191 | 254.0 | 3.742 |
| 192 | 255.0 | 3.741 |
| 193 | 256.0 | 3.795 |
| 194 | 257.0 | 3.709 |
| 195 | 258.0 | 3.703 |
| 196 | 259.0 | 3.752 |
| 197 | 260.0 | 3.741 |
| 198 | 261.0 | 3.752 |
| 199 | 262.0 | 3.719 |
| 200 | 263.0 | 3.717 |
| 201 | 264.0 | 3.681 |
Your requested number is 1.3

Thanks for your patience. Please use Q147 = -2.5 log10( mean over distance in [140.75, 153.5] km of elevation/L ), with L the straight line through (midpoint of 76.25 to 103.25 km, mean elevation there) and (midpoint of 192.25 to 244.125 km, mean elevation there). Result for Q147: 0.03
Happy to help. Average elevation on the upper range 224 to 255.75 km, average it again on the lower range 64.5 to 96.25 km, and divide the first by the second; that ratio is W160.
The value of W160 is 0.9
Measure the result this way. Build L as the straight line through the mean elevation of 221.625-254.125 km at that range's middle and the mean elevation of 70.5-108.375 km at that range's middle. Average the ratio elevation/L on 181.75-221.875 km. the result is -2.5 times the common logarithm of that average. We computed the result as -0.02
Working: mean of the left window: 4.13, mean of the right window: 3.63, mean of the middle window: 3.82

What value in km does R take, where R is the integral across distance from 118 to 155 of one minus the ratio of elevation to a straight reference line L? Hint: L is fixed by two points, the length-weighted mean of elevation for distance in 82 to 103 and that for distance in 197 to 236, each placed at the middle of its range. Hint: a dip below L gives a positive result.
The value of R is 1.2 km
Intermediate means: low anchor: 4.12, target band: 3.83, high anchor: 3.67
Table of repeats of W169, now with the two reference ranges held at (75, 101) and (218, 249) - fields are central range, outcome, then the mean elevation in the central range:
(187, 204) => -0.9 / 3.91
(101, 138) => -1.9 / 4.14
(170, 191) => -0.7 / 3.89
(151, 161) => 0.0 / 3.82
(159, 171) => 0.0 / 3.8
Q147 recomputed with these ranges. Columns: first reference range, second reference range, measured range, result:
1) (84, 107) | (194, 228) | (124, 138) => 0.07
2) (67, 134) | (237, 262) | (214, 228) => 0.05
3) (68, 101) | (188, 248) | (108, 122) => -0.08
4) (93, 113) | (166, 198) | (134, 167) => 0.08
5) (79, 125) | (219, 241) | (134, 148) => 0.06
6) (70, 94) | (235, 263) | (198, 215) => 0.00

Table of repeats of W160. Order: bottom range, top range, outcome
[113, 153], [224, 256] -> 0.94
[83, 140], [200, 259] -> 0.89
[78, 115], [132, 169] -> 0.90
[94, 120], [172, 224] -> 0.87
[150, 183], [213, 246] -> 0.94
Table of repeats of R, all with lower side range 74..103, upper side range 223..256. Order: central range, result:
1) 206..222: 0.1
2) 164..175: 0.2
